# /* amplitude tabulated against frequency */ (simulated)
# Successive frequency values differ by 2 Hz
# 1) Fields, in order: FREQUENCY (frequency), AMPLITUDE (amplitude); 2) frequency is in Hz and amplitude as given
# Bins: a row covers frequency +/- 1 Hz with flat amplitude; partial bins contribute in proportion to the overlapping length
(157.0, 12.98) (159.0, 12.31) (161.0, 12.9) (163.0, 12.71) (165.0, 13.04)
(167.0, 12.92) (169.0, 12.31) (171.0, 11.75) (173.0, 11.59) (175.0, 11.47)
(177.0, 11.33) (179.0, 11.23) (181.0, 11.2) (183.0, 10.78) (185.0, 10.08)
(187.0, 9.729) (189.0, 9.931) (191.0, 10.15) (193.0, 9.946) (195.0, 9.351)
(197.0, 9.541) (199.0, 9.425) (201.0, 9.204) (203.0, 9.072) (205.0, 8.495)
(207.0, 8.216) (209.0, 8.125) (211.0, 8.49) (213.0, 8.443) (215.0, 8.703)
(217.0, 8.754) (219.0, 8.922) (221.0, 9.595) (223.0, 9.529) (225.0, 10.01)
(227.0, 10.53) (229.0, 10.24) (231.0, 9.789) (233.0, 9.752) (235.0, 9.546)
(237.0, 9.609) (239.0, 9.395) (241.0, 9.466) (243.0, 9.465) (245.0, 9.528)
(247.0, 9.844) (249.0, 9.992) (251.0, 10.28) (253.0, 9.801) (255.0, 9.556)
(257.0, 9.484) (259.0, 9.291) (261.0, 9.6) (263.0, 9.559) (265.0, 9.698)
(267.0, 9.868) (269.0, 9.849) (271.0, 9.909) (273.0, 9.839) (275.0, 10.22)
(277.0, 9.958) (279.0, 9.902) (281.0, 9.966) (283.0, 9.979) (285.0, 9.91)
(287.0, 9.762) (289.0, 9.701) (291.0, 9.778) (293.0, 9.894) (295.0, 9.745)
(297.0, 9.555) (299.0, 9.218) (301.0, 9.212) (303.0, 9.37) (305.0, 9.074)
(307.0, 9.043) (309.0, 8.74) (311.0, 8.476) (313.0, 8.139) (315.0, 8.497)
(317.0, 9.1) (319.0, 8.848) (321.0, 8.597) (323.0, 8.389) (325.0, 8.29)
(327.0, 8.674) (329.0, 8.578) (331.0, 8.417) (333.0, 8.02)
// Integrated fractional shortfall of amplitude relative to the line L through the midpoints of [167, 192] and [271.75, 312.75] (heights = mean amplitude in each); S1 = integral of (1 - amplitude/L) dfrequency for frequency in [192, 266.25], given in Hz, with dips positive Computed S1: 6.8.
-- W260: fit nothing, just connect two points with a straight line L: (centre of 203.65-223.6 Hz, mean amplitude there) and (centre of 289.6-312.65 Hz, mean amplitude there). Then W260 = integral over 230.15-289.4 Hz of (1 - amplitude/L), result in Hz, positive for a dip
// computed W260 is -4.9 Hz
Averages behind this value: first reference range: 8.72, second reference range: 9.26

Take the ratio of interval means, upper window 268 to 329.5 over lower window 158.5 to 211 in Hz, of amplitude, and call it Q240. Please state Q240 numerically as 0.88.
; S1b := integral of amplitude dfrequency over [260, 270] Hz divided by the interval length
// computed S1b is 9.71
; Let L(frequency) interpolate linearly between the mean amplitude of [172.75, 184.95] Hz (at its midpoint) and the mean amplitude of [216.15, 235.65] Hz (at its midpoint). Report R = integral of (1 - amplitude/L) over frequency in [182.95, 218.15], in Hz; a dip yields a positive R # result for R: 4.3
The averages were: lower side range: 11.2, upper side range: 9.68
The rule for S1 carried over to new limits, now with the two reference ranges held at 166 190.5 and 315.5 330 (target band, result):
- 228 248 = 0.9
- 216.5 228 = 0.9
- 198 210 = 2.2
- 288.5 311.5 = -0.7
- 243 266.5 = 0.3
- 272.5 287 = -0.9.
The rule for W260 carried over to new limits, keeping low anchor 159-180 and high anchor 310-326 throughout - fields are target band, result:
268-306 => -1.8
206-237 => 4.6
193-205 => 2.2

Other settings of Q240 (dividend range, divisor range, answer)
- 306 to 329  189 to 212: 0.94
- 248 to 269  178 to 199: 0.96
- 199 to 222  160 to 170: 0.69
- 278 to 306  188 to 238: 1.03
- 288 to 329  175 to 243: 0.94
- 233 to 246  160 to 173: 0.76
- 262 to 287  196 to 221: 1.12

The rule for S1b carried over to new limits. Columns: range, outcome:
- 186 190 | 9.83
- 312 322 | 8.64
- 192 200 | 9.57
